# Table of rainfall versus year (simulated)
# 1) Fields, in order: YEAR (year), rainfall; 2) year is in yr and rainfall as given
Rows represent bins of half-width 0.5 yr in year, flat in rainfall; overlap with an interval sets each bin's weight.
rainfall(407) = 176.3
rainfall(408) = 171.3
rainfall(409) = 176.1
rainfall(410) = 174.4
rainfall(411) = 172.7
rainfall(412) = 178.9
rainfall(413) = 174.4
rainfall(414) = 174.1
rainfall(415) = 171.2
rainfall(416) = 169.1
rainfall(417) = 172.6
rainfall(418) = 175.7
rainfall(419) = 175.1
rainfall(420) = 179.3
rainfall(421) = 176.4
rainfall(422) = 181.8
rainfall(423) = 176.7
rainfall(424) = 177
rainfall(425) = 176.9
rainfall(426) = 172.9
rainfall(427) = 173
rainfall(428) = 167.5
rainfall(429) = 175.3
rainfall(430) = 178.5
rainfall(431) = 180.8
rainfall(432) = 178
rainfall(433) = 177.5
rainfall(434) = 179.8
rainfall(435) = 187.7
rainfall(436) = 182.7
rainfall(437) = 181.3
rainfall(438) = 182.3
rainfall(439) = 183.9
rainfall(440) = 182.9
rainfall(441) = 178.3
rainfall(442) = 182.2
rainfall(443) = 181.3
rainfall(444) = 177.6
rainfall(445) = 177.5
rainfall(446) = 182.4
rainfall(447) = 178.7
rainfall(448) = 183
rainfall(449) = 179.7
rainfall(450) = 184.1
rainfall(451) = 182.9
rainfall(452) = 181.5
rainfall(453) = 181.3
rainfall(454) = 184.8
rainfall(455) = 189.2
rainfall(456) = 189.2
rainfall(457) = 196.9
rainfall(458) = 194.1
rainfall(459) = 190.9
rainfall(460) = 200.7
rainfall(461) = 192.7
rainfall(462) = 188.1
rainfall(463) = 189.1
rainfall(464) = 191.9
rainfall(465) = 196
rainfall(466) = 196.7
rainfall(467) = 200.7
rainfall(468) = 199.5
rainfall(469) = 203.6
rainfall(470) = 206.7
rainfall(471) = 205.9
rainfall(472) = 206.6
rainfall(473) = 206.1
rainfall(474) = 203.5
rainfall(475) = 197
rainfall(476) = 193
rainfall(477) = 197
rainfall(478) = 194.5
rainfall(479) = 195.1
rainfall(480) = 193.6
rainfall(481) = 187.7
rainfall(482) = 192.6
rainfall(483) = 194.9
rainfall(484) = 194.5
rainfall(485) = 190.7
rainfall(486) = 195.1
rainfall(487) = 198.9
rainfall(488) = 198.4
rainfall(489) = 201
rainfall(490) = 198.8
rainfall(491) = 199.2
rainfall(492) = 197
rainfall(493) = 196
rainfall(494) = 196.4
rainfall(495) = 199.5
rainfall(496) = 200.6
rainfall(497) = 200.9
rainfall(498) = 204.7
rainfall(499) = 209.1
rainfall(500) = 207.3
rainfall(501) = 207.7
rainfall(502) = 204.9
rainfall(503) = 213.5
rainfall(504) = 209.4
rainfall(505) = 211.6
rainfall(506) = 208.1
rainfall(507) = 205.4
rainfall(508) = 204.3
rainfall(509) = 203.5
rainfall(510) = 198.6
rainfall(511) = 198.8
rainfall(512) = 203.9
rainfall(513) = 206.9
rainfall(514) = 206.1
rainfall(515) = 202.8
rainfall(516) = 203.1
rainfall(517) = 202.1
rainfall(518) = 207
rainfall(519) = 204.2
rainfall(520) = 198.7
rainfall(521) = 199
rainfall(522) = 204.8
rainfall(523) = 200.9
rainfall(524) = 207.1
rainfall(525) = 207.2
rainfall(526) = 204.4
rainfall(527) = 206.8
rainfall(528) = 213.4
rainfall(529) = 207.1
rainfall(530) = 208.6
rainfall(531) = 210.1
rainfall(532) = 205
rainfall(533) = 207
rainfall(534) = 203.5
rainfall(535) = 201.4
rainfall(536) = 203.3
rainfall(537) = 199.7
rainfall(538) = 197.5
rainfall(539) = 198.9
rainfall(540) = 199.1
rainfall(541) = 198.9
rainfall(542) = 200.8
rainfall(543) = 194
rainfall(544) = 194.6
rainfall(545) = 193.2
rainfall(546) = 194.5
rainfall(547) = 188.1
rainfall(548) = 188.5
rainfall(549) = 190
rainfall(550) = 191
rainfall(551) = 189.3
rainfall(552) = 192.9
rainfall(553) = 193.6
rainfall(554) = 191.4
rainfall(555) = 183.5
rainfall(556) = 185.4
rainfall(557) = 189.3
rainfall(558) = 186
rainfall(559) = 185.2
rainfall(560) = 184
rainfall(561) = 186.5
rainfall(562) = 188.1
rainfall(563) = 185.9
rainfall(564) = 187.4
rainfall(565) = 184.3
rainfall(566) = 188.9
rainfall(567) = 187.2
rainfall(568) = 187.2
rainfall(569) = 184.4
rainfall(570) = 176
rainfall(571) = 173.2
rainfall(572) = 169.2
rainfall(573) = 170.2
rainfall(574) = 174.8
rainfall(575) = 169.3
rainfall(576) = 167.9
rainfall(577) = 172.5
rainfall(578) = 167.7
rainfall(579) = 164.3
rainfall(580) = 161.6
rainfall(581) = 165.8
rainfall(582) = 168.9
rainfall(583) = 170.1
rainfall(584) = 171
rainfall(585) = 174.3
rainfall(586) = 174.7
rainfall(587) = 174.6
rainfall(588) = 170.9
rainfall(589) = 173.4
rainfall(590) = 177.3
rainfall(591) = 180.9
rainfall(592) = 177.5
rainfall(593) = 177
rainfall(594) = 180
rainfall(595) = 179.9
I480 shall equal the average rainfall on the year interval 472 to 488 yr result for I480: 196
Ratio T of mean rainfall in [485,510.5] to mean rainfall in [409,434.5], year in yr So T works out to 1.2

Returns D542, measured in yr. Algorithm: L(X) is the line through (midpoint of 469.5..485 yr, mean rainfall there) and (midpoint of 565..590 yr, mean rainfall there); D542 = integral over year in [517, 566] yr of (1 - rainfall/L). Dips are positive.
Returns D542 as -3.9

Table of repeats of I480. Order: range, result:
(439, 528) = 197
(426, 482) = 188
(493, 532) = 205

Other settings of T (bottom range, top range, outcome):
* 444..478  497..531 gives 1.07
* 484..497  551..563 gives 0.95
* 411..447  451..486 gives 1.10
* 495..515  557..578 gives 0.88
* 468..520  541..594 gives 0.90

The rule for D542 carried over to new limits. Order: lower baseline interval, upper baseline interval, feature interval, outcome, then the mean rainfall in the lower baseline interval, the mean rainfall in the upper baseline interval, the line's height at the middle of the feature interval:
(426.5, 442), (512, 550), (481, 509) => -1.2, 179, 201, 193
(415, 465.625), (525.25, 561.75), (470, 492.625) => -1.2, 182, 196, 188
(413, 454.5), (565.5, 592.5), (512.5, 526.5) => -2.2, 179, 174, 176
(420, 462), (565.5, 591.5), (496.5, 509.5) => -2.1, 182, 174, 178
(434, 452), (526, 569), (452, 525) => -4.7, 182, 195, 187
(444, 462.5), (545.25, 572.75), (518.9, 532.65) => -1.4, 186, 186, 186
